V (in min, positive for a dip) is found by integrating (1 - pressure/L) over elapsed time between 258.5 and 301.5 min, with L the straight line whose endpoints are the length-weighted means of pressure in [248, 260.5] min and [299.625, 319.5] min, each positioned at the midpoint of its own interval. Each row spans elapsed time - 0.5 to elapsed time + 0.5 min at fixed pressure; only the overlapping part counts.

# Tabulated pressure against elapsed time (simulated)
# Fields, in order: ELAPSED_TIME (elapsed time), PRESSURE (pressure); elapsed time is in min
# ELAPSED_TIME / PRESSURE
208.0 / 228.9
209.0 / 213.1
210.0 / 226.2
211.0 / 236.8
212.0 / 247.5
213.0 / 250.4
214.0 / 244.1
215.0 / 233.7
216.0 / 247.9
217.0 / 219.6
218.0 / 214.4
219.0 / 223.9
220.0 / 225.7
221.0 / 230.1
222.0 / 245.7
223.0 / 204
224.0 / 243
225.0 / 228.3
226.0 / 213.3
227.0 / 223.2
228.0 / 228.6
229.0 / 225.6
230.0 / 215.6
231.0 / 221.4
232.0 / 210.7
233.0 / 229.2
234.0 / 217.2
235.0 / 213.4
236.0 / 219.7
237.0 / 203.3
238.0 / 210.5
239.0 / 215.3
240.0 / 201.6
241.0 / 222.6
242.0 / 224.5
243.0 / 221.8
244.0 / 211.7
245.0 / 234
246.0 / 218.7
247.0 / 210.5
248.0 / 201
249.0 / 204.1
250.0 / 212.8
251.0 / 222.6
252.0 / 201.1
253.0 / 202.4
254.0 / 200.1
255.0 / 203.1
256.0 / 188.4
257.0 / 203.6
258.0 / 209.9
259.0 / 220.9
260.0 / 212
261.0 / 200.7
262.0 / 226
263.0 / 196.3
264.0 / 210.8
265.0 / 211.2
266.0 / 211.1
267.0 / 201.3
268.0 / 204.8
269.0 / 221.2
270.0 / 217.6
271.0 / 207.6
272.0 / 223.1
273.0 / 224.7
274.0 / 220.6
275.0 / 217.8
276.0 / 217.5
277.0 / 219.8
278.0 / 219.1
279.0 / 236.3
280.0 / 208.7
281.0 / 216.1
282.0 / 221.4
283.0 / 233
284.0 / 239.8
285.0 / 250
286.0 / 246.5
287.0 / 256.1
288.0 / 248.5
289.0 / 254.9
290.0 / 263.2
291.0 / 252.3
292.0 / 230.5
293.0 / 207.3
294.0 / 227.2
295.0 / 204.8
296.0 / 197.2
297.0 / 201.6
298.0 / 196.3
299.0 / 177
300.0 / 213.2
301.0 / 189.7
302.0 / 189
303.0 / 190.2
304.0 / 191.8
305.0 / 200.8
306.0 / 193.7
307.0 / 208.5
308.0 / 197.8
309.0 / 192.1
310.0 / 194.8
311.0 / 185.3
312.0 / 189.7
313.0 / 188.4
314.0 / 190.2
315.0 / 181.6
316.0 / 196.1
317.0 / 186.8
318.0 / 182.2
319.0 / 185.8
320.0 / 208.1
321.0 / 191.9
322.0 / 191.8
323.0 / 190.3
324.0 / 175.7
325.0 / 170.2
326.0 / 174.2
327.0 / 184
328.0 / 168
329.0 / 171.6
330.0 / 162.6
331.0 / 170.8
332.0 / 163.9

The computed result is -4.32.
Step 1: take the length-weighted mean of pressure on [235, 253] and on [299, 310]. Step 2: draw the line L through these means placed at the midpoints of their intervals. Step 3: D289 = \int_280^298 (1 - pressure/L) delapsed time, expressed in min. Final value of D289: -2.73 min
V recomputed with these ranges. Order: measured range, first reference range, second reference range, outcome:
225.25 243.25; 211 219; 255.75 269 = 0.56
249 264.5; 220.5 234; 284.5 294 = 1.76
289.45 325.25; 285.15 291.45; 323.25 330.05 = 2.43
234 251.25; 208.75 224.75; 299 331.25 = 0.44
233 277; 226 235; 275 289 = 2.66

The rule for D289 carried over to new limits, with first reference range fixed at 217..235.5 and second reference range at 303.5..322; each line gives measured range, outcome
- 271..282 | -0.78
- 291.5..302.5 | -0.28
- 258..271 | -0.10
